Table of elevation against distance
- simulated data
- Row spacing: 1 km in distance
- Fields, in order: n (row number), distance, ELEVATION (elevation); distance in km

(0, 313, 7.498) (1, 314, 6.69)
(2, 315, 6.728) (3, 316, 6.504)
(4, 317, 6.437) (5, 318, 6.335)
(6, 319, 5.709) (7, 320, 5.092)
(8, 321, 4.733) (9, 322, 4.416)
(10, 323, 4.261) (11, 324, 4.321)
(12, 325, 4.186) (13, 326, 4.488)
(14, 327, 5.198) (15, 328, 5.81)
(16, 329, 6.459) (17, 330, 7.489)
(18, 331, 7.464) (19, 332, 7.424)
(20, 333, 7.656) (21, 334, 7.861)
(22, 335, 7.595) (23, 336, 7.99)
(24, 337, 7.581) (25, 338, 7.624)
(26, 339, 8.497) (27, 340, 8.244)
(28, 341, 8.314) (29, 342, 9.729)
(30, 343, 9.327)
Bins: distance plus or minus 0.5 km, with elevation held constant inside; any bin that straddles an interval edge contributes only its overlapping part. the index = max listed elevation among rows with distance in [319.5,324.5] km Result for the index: 5.092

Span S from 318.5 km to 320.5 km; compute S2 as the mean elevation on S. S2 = 5.4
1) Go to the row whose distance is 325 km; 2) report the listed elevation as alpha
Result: 4.186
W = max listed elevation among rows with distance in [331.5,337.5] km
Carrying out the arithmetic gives 7.99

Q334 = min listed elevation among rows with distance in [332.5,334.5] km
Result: 7.656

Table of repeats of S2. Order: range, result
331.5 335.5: 7.63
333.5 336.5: 7.82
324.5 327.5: 4.62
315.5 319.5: 6.25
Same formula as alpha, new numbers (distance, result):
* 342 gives 9.729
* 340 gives 8.244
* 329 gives 6.459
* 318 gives 6.335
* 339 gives 8.497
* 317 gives 6.437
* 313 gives 7.498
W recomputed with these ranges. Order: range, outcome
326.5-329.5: 6.459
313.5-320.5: 6.728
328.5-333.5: 7.656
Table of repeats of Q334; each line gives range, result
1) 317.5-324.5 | 4.261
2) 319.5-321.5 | 4.733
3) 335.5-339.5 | 7.581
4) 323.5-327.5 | 4.186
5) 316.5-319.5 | 5.709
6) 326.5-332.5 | 5.198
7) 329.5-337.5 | 7.424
